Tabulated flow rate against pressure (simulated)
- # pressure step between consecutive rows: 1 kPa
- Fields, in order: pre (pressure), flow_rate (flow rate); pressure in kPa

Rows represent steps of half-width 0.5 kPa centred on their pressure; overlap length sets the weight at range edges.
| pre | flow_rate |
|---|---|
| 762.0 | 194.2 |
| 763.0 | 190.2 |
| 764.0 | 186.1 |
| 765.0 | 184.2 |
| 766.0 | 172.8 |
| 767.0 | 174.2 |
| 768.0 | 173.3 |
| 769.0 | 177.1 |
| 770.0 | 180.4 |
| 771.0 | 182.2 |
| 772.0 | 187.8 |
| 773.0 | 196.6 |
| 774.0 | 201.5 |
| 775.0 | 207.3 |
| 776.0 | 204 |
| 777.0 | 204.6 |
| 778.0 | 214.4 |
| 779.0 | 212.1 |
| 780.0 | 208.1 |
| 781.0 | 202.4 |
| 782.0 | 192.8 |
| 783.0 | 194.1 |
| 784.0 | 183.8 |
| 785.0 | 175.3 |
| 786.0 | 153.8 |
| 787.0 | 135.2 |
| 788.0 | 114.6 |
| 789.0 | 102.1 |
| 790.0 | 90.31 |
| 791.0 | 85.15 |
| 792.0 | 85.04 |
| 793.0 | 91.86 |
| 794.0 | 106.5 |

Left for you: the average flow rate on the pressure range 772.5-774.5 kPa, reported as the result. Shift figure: 199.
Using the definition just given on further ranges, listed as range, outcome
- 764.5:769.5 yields 176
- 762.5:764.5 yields 188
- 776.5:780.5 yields 210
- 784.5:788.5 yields 145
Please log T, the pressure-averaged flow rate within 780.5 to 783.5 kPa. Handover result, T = 196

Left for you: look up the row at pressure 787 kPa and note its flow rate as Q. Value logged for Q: 135.2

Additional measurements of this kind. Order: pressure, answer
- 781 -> 202.4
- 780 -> 208.1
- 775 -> 207.3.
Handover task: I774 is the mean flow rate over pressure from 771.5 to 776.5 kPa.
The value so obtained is 199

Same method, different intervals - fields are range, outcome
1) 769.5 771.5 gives 181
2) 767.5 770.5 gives 177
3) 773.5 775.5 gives 204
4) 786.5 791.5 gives 105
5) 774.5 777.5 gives 205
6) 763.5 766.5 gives 181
